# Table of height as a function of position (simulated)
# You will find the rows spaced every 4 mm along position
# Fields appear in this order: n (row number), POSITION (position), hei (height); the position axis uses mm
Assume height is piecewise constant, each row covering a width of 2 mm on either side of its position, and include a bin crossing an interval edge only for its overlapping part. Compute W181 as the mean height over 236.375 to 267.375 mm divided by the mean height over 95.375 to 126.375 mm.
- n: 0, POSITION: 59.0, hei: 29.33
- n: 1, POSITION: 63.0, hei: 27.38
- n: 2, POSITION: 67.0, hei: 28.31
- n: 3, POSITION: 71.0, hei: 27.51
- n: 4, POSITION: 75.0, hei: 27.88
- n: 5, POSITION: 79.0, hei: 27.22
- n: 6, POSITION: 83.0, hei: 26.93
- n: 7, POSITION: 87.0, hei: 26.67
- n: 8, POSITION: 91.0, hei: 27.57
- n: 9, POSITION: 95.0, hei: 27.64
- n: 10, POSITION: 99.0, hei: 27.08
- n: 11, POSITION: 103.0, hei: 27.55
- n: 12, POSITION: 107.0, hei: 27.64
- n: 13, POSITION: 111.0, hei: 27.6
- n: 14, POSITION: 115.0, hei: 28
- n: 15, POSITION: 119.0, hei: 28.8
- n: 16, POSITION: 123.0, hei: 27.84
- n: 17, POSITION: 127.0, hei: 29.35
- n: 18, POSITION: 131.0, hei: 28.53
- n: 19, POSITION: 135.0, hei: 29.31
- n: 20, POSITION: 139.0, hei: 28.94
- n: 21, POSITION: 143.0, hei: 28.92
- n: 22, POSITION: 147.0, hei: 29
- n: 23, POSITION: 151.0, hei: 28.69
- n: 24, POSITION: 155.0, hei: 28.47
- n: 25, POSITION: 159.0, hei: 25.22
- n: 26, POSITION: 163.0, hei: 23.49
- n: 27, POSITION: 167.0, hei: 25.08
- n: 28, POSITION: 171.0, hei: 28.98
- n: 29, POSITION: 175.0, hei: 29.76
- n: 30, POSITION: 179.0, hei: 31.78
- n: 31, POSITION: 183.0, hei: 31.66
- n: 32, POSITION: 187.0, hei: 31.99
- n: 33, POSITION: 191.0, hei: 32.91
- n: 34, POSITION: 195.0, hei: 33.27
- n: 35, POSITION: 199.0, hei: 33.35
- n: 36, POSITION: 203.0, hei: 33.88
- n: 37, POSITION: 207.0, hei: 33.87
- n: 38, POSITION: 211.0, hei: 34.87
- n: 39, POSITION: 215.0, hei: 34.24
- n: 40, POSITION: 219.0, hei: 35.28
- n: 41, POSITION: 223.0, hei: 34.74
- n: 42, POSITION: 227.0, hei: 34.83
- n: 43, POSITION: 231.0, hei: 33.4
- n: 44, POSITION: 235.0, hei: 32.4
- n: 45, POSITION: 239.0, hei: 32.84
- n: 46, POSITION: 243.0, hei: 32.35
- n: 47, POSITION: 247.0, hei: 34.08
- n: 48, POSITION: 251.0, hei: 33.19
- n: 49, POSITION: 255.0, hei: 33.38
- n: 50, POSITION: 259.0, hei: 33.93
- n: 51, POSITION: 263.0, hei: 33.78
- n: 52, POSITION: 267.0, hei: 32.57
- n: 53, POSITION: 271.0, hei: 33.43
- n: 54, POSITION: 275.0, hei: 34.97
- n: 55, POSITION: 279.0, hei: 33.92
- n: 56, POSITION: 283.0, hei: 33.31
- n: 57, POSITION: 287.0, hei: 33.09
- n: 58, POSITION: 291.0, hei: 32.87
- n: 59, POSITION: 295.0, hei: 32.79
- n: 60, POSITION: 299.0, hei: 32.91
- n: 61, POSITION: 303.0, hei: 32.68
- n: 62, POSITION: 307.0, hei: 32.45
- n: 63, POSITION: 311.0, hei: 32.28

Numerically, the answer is 1.2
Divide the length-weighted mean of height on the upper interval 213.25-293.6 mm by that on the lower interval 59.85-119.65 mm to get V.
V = 1.22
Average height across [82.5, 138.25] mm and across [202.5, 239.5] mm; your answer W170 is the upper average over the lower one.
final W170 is 1.2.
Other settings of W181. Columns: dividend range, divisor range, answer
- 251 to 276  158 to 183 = 1.21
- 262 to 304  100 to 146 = 1.17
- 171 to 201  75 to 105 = 1.17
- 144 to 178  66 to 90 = 1.00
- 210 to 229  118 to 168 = 1.25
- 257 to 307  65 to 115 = 1.21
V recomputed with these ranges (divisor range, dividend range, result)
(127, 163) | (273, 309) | 1.18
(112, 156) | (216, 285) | 1.17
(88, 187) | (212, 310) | 1.18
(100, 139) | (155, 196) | 1.03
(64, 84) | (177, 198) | 1.17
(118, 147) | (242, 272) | 1.16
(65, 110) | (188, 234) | 1.24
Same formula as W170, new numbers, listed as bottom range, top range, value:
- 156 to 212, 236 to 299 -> 1.09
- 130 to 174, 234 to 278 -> 1.20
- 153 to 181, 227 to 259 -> 1.21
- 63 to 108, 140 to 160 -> 1.03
